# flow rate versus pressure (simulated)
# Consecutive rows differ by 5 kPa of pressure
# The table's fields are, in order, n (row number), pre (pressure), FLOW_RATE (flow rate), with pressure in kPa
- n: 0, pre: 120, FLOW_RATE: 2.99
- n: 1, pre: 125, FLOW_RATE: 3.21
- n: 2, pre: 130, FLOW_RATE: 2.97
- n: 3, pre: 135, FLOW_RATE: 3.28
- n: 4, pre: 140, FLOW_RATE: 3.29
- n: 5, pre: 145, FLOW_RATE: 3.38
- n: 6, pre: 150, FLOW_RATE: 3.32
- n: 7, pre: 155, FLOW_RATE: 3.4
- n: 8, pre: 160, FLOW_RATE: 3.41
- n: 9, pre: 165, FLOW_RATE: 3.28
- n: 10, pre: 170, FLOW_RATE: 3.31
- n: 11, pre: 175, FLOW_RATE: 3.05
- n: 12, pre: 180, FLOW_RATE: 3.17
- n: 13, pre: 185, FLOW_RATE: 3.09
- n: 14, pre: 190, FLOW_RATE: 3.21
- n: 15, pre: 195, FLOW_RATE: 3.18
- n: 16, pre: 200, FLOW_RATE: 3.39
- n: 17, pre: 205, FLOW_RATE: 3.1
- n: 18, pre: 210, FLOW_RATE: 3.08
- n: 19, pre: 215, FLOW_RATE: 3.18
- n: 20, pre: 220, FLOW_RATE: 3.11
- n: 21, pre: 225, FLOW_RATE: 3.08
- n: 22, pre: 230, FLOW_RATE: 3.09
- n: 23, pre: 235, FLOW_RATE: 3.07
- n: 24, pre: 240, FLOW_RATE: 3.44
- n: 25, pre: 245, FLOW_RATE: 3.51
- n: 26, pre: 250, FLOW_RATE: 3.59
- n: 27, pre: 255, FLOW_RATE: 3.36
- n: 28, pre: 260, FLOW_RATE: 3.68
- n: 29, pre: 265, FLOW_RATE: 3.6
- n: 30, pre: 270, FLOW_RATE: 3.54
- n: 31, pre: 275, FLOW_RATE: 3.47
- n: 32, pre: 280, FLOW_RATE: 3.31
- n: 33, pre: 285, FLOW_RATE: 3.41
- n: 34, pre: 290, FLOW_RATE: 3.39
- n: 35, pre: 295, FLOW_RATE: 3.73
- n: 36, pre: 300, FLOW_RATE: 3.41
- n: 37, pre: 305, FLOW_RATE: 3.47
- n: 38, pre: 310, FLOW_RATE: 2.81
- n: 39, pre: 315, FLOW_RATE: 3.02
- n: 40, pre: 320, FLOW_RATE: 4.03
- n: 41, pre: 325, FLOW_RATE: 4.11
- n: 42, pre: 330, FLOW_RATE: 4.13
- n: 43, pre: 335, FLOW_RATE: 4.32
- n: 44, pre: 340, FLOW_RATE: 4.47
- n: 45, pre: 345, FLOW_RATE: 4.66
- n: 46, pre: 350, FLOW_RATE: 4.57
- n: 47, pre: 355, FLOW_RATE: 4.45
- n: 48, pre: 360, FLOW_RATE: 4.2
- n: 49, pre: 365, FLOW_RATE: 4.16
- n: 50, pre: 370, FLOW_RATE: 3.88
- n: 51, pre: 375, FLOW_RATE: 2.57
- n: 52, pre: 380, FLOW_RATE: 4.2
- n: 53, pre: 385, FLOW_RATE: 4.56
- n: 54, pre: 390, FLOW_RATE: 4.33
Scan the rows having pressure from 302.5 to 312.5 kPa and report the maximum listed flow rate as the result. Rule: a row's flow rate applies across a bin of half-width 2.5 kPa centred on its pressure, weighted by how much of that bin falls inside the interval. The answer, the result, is 3.47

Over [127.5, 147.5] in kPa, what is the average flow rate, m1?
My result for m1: 3.23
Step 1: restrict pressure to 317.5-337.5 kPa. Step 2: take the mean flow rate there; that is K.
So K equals 4.15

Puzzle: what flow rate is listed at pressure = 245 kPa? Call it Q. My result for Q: 3.51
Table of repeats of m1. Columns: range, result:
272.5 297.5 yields 3.46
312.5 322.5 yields 3.52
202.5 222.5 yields 3.12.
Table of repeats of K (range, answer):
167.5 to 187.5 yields 3.15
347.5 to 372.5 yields 4.25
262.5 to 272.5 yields 3.57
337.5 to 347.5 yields 4.56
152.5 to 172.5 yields 3.35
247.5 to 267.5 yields 3.56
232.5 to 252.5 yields 3.4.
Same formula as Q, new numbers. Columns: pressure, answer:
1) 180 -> 3.17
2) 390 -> 4.33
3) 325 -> 4.11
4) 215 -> 3.18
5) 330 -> 4.13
